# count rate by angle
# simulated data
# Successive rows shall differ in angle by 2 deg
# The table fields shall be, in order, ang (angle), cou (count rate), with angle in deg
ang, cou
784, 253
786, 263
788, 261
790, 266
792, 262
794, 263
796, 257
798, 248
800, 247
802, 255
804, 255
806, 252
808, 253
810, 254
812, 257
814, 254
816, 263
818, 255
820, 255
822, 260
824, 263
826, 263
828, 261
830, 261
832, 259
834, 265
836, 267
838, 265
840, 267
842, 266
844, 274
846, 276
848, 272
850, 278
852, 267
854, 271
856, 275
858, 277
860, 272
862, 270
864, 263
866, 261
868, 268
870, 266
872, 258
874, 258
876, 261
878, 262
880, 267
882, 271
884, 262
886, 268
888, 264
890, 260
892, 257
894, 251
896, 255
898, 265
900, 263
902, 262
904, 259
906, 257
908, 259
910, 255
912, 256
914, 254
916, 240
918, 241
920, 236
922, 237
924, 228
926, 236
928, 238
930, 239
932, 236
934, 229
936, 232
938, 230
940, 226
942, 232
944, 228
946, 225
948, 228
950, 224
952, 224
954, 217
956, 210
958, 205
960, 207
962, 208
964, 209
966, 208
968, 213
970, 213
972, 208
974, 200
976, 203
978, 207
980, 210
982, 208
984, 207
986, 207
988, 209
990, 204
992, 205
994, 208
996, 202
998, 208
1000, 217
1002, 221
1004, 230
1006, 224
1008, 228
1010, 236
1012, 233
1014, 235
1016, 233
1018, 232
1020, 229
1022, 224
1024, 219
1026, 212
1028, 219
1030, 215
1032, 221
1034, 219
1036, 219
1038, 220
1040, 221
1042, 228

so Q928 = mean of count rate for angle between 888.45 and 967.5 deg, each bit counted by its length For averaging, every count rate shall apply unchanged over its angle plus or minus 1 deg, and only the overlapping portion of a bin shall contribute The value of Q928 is 237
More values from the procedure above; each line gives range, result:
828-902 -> 266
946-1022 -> 216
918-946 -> 233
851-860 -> 272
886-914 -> 259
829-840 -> 264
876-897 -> 262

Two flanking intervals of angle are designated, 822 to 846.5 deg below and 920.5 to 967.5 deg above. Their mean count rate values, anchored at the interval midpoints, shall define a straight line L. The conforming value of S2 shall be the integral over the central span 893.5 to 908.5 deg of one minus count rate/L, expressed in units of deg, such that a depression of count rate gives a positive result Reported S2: -1.2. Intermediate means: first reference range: 265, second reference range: 224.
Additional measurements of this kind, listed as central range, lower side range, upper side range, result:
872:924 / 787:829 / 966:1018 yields -4.3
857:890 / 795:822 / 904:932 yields -2.2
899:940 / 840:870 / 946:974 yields -1.5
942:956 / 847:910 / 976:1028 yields 0.8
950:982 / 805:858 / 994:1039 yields 3.2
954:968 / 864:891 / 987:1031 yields 1.6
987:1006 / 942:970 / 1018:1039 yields 0.6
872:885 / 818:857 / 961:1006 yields -0.7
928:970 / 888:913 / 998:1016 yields 3.9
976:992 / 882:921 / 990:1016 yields 1.4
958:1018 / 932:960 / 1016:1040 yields 2.3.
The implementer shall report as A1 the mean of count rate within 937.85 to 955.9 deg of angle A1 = 225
